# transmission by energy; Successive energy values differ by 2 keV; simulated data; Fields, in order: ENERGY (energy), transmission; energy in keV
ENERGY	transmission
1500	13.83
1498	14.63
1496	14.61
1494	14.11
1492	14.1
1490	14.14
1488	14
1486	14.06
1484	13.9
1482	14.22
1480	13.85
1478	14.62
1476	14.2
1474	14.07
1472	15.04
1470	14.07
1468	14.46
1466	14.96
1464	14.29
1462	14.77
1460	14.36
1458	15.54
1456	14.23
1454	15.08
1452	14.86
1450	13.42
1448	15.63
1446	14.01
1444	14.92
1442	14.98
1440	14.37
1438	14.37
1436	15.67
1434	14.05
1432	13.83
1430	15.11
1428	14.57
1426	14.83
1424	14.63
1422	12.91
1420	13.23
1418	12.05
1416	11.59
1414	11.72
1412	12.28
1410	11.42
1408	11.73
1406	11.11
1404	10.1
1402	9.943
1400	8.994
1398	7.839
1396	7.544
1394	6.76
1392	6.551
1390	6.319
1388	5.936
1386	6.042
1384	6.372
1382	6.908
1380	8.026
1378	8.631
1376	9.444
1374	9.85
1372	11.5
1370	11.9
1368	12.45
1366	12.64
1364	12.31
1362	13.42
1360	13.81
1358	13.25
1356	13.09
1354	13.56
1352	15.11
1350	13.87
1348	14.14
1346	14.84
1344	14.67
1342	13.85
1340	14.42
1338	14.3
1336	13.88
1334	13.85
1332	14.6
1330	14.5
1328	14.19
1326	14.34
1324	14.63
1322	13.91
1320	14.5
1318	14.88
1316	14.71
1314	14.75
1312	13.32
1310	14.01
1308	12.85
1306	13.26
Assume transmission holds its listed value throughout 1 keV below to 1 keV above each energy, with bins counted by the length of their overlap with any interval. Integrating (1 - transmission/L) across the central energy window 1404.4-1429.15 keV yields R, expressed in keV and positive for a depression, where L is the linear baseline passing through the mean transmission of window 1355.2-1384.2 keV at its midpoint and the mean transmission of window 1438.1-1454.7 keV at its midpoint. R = 1.2 keV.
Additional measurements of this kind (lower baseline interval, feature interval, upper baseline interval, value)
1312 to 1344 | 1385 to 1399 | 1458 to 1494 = 7.4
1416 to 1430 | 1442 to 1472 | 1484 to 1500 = -1.6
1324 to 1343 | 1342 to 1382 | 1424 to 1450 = 5.6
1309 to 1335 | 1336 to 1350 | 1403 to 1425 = -0.5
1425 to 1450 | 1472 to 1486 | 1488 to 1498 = 0.1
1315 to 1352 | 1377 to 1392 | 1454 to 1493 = 7.8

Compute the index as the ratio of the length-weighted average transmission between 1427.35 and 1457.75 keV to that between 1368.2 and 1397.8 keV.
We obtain 1.81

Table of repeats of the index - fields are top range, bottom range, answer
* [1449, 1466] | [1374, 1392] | 1.99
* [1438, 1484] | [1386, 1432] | 1.35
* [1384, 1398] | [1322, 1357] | 0.46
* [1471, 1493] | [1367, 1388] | 1.58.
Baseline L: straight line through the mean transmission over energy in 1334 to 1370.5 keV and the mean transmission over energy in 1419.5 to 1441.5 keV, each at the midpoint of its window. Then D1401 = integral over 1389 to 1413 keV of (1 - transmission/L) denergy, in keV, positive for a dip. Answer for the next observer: 8.33 keV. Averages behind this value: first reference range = 13.7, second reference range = 14.4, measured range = 9.22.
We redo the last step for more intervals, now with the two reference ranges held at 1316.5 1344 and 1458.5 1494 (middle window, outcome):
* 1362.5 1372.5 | 1.4 keV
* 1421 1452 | -0.4 keV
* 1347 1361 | 0.5 keV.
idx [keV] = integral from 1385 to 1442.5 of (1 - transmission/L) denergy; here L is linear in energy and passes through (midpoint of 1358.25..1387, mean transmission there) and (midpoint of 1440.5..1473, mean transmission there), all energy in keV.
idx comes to 5.7 keV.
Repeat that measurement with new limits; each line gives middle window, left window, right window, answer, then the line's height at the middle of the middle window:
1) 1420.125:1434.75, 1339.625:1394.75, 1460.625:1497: -1.6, 12.8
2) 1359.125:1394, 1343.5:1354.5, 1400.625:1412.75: 9.4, 12.8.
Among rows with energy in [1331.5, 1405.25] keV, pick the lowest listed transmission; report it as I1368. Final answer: 5.936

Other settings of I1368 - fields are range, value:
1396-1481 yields 7.544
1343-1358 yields 13.09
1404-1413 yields 10.1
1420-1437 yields 12.91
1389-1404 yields 6.319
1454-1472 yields 14.07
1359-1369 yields 12.31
